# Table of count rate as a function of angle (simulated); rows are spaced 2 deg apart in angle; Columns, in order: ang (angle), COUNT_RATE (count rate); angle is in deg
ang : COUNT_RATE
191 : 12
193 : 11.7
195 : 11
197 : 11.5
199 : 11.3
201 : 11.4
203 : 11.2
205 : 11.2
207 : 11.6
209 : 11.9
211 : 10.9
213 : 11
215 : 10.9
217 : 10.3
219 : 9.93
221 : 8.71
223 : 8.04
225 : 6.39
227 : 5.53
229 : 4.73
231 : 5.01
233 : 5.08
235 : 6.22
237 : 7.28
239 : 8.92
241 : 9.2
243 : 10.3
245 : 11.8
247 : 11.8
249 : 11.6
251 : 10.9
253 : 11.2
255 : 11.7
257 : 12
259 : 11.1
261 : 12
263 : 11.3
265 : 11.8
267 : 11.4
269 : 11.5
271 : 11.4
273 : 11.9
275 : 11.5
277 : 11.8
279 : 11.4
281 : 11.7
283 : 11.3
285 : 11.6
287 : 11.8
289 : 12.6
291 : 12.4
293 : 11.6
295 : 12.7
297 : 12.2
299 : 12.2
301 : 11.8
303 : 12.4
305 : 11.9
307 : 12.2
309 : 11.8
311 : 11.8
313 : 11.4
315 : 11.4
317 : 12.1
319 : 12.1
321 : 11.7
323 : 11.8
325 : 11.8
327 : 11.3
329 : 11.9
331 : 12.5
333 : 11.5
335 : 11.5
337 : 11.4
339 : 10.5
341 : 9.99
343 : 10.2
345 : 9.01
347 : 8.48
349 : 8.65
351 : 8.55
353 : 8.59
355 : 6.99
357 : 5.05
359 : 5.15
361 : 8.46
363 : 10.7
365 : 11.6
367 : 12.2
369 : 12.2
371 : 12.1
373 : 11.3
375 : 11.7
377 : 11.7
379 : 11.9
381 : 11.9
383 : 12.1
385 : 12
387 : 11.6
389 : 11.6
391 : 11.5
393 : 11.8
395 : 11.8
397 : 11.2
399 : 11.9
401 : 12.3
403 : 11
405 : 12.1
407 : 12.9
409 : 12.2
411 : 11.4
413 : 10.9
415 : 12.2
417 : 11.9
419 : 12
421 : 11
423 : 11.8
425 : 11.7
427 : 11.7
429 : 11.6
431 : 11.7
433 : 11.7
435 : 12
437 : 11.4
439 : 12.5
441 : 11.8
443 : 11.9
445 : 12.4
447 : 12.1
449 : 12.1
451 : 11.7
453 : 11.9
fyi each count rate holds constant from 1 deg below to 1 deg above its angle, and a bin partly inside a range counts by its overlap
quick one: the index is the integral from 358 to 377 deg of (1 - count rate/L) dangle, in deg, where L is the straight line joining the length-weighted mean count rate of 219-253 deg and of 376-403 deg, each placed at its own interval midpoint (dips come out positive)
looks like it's 1.07 deg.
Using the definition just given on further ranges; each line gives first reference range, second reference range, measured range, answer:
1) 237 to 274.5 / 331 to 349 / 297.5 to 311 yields -1.72 deg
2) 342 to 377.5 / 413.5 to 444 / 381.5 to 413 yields -3.04 deg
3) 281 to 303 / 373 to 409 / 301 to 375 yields 7.96 deg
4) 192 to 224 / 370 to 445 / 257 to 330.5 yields -3.84 deg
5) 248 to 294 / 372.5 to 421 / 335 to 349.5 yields 2.24 deg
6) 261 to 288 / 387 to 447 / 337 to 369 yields 7.05 deg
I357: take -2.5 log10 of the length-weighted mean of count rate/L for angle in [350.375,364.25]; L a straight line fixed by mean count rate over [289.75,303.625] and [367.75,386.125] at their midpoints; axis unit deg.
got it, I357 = 0.48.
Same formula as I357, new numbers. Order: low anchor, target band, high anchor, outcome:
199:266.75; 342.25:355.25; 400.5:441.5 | 0.26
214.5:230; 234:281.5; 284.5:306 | -0.09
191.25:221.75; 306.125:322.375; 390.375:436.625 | -0.04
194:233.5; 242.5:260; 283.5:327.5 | -0.09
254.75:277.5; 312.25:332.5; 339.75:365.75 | -0.22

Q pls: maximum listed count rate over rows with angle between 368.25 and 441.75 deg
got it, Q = 12.9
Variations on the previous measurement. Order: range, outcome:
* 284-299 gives 12.7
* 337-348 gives 11.4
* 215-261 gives 12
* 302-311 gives 12.4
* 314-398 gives 12.5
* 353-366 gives 11.6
